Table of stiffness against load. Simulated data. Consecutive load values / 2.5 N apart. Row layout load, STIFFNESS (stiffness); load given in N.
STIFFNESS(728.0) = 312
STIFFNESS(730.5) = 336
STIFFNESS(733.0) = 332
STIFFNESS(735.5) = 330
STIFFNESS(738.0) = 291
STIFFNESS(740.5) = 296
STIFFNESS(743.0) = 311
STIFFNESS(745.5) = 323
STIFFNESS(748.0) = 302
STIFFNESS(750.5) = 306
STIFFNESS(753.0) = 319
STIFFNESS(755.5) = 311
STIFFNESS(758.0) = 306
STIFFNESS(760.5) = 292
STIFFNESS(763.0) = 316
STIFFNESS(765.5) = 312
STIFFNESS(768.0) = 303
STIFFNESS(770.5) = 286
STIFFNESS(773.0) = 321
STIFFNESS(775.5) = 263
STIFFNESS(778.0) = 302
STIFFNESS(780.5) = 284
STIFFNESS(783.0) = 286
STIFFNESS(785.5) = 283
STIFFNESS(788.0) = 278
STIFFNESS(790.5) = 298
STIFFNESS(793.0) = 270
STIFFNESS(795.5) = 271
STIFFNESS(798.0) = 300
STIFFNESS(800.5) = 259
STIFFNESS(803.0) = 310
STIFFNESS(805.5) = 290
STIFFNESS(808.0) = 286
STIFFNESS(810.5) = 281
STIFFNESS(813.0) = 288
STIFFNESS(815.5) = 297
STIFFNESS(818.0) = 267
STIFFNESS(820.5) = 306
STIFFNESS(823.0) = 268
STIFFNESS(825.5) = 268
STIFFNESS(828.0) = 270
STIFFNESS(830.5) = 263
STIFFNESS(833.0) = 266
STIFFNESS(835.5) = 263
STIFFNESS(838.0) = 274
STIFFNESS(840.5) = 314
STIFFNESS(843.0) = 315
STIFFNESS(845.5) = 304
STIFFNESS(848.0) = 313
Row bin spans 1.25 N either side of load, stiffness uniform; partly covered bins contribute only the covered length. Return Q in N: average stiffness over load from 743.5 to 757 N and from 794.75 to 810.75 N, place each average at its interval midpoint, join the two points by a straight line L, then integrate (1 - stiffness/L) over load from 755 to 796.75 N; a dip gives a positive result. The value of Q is 0.9 N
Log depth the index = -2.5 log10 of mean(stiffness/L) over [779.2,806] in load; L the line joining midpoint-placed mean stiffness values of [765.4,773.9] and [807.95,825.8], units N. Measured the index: 0.04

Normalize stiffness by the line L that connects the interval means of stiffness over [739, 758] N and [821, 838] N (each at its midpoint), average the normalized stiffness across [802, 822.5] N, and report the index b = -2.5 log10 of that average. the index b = -0.05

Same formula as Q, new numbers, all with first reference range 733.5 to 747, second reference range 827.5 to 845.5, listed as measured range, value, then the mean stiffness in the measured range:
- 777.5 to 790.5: 0.50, 287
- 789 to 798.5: 0.39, 283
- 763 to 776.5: 0.14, 299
